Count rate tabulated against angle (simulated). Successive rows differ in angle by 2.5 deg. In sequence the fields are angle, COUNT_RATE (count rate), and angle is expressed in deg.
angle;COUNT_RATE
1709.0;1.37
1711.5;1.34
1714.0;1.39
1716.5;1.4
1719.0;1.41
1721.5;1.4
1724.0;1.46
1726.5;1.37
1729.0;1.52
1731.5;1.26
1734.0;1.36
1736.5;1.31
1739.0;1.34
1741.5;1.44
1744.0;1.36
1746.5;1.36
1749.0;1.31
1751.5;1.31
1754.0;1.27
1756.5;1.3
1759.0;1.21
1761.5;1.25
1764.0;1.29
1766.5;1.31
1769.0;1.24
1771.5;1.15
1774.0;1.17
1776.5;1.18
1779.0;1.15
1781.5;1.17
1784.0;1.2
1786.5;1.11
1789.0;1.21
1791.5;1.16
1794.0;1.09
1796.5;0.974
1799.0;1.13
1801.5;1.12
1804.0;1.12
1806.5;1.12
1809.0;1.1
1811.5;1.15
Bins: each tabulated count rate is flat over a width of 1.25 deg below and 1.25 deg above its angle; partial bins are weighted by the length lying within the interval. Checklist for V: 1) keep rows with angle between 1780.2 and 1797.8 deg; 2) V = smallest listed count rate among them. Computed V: 0.974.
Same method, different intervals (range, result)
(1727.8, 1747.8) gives 1.26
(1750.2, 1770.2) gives 1.21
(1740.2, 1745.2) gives 1.36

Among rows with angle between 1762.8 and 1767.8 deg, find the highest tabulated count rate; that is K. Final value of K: 1.31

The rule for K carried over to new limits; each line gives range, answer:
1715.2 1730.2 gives 1.52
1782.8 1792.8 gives 1.21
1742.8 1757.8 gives 1.36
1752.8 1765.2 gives 1.3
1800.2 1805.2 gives 1.12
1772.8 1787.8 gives 1.2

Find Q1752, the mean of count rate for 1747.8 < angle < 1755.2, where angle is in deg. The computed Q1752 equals 1.3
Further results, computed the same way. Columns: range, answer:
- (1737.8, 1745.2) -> 1.38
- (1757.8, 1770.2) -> 1.26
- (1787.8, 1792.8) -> 1.18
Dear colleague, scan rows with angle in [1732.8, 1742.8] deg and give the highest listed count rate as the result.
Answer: 1.44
